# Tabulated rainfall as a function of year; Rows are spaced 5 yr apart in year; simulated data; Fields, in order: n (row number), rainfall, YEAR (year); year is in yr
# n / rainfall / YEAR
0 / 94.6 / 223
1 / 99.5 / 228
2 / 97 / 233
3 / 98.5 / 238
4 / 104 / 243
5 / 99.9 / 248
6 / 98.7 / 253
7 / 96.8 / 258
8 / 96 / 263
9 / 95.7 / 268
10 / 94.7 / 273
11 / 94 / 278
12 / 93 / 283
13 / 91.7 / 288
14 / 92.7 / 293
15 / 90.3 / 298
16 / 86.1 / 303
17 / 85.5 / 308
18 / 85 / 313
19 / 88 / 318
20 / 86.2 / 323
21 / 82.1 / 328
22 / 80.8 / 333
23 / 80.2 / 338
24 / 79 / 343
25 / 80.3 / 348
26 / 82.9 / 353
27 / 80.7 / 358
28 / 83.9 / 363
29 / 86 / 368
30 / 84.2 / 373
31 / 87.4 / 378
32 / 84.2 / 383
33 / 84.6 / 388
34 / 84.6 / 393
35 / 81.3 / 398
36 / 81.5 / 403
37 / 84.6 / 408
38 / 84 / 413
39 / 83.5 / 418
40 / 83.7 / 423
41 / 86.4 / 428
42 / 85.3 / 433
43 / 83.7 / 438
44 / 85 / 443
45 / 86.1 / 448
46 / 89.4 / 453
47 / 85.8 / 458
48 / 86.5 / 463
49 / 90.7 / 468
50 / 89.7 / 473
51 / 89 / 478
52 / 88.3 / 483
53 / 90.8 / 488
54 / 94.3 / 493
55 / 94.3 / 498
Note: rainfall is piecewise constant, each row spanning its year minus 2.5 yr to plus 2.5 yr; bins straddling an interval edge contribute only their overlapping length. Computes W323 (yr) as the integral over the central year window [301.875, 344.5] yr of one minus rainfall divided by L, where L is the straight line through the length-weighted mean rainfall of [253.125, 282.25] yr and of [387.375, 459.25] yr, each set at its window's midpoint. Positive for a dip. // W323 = 3.7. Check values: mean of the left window 95.6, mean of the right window 84.6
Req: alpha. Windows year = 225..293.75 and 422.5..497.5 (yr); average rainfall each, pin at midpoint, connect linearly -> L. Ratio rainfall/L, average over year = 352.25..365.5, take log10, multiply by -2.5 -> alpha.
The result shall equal 0.123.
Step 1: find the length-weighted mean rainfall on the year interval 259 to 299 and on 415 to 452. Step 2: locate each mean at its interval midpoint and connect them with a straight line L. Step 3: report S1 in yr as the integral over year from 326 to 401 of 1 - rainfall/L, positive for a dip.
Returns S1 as 5.16 yr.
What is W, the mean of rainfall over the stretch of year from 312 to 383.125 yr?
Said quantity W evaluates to 83.3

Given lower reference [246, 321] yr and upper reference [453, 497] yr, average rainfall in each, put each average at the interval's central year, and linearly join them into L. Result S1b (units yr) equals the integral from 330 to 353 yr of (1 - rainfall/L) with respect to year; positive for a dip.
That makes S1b 2.8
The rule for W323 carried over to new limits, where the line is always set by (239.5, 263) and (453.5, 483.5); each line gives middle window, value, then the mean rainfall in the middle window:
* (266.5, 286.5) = 0.8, 94.2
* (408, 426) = 1.4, 83.9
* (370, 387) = 1.4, 85.2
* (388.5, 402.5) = 1.4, 83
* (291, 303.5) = 0.9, 90.2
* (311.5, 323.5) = 1.2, 86.5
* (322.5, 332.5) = 1.3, 83.1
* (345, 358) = 1.8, 81.3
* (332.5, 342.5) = 1.6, 80.1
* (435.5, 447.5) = 0.7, 84.6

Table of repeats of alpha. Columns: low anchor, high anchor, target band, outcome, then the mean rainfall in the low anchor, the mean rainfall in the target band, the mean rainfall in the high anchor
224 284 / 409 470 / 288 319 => 0.07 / 97.4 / 88.2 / 85.8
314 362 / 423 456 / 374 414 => 0.00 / 82.4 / 84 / 85.8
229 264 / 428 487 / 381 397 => 0.09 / 98.8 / 84.2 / 87.3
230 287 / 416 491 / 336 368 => 0.13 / 97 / 81.6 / 87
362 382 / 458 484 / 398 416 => 0.04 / 85.4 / 83.1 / 88.6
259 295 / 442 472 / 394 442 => 0.06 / 94.1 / 83.8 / 87.5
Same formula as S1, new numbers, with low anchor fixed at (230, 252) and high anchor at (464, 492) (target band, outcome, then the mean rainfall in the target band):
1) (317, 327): 1.05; 86.2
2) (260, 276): 0.51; 95.5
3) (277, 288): 0.56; 93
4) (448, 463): 0.59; 87.2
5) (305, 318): 1.47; 85.8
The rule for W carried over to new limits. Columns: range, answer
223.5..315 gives 94.5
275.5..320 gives 89.6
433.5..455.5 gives 86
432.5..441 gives 84.3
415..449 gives 84.7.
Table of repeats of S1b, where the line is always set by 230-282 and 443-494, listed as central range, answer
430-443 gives 0.8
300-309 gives 0.9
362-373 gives 0.9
